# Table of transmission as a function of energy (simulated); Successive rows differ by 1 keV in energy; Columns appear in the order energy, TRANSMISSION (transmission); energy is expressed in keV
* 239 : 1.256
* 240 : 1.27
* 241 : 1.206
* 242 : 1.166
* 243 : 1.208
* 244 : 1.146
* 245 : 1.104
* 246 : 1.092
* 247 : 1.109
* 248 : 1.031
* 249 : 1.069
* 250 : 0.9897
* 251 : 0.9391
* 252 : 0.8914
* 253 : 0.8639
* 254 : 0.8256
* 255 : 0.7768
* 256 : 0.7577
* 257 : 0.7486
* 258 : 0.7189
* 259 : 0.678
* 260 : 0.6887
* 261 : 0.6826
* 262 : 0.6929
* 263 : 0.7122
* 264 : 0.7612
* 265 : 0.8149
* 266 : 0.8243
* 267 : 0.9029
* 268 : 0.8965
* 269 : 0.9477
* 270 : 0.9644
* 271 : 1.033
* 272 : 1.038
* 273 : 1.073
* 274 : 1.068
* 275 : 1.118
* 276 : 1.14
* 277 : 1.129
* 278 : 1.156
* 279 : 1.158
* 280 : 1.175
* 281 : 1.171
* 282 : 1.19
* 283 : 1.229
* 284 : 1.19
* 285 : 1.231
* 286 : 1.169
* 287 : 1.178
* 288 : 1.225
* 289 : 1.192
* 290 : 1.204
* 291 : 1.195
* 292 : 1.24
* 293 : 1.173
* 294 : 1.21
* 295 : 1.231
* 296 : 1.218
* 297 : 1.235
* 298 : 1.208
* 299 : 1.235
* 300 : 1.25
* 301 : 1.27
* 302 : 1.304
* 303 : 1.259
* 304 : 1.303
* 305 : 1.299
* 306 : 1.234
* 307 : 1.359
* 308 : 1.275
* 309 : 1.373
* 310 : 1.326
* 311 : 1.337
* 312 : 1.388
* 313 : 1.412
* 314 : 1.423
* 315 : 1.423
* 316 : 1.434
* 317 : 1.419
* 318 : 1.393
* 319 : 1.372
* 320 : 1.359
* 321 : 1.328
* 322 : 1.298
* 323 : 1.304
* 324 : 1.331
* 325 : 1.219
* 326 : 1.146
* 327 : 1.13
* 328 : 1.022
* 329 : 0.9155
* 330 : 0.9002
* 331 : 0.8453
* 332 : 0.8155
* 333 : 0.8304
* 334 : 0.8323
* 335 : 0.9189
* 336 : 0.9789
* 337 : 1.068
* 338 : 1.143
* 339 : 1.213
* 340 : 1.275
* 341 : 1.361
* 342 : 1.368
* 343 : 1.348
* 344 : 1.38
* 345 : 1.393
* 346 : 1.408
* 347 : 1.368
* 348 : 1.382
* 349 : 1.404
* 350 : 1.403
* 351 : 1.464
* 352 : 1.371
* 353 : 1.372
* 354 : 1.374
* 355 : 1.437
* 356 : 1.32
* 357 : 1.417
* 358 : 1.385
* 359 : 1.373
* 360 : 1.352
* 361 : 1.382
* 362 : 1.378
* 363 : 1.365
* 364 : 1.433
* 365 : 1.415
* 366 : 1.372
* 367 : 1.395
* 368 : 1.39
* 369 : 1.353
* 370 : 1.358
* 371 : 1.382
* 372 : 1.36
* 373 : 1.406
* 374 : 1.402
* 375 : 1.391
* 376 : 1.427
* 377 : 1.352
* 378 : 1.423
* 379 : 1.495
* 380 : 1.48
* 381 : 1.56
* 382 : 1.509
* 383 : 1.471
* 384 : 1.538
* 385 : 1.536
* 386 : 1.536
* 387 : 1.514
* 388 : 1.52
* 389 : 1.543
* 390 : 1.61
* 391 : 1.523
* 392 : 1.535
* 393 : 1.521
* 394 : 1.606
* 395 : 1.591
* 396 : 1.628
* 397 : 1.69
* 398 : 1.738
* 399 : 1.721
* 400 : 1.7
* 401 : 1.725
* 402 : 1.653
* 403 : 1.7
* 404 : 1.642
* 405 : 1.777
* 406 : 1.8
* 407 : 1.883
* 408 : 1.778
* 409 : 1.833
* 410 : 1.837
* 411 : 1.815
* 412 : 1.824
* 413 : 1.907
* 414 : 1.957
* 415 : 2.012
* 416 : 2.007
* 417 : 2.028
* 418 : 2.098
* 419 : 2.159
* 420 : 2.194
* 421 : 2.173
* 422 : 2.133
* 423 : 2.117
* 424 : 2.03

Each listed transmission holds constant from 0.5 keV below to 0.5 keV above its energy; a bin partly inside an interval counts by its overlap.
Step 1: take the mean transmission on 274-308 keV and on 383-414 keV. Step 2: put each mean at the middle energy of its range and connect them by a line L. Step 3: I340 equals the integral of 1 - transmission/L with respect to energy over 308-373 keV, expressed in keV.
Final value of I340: 6.2 keV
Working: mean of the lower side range 1.21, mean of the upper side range 1.68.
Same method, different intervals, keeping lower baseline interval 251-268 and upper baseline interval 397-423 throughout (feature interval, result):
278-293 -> -3.5 keV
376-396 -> 2.2 keV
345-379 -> 3.1 keV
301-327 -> -3.3 keV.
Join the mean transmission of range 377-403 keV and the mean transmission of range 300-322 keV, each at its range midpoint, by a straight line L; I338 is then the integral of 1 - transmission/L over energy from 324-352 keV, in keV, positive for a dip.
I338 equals 4.9 keV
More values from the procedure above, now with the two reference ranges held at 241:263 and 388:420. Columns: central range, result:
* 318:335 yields 2.9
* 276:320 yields -3.4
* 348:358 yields 0.6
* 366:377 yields 1.4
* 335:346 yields 1.3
